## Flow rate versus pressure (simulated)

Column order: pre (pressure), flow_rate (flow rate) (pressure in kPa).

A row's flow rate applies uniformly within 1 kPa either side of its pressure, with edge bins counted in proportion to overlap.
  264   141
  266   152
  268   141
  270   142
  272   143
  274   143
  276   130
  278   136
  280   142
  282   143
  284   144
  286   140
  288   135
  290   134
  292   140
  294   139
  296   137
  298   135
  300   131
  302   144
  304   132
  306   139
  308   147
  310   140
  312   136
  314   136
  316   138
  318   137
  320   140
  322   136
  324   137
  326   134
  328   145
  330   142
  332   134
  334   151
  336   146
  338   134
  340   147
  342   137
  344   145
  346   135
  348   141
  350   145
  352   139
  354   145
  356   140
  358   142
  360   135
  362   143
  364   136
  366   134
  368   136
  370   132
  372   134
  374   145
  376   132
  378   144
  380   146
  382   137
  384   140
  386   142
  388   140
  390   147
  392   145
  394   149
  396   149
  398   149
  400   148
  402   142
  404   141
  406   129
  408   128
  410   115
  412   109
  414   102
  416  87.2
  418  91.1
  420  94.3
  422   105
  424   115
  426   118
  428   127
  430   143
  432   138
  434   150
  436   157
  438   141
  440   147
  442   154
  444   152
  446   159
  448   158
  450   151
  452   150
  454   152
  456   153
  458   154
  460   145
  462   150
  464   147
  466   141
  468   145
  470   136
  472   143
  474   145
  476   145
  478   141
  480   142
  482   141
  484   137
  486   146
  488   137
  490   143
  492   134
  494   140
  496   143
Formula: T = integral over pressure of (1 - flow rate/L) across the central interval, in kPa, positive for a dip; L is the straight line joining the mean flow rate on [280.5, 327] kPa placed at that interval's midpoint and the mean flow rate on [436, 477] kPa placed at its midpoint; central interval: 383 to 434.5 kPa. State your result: 6.0 kPa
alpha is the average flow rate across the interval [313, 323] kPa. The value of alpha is 137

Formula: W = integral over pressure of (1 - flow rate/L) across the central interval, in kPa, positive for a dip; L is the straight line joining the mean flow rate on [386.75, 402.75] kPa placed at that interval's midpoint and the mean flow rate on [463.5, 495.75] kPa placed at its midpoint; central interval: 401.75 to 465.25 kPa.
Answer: 4.1 kPa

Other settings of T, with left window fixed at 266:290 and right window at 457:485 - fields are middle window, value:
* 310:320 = 0.2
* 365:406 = 0.2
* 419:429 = 2.2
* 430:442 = -0.3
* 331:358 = 0.0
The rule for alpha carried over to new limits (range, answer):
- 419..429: 112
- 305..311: 142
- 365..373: 134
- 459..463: 148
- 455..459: 154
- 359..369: 137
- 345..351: 140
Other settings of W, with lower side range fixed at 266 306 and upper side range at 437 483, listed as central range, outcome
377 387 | 0.1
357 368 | 0.4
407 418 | 2.9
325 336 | 0.0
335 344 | 0.0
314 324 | 0.2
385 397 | -0.1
